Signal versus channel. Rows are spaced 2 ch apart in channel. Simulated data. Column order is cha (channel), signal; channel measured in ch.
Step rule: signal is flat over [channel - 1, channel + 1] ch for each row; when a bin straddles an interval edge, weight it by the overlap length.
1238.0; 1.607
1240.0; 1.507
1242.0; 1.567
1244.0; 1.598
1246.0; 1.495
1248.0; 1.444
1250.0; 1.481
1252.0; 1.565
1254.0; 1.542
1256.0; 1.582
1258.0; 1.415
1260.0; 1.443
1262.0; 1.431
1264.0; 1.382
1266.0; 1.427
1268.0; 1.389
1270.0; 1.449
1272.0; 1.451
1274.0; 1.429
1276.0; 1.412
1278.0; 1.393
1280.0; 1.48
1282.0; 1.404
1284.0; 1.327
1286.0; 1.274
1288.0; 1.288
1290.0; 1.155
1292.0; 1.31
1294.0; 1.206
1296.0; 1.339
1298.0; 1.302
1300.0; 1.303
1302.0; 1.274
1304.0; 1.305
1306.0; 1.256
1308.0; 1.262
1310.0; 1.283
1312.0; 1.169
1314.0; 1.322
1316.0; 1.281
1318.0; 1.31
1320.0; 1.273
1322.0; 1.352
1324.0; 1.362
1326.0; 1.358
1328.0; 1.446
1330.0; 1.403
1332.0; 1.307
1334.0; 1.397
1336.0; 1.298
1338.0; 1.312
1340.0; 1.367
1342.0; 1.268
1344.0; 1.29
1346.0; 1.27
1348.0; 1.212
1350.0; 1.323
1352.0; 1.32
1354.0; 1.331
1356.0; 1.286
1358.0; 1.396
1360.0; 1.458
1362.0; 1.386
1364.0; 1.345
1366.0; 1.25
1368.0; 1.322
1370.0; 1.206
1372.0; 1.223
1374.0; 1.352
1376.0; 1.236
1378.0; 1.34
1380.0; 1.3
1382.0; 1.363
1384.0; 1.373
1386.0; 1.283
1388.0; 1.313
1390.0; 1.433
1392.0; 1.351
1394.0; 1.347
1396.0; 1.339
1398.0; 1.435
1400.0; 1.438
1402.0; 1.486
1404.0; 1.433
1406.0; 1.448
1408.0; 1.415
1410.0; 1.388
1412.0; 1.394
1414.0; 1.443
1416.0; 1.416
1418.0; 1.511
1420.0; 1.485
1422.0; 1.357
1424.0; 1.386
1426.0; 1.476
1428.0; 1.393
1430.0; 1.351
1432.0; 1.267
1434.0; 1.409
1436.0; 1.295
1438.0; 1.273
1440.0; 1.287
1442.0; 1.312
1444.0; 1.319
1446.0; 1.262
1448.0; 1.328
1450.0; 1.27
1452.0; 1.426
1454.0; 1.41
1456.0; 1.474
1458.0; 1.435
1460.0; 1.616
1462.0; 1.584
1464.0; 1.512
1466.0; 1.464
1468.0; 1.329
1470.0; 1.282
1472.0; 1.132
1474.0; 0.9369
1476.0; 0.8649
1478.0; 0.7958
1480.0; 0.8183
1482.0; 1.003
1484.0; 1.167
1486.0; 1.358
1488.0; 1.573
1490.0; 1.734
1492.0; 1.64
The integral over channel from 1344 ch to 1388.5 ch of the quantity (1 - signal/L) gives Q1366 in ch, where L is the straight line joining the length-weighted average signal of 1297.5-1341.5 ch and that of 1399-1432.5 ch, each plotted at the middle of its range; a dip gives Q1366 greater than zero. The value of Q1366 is 1.7 ch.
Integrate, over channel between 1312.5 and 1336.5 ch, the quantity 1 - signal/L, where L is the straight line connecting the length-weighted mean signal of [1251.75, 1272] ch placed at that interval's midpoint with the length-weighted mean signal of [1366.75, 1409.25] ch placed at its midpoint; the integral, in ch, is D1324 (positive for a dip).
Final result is 1.13 ch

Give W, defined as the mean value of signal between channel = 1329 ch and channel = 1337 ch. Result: 1.35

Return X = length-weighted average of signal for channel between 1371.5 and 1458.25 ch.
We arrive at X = 1.37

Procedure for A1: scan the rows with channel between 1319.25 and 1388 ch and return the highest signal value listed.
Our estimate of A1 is 1.458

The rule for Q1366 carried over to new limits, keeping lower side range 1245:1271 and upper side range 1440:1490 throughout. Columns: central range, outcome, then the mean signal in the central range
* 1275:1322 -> 4.2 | 1.3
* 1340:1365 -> 1.1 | 1.33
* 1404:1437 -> -1.9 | 1.4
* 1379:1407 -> -0.7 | 1.38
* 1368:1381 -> 0.8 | 1.28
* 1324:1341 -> 0.5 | 1.36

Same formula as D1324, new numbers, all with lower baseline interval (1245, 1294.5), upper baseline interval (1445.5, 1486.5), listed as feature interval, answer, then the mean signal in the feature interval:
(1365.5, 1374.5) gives 0.4 ch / 1.27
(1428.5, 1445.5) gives -0.4 ch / 1.31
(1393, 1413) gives -1.6 ch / 1.41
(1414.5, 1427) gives -1.4 ch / 1.44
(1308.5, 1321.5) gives 0.9 ch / 1.28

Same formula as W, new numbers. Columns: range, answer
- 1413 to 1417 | 1.43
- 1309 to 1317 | 1.26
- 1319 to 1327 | 1.34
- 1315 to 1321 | 1.29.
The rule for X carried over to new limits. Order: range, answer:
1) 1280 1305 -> 1.3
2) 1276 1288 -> 1.37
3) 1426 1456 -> 1.34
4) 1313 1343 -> 1.34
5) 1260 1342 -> 1.34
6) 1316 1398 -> 1.33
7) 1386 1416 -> 1.4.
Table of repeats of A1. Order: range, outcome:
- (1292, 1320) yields 1.339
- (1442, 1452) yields 1.426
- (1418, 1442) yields 1.511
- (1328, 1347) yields 1.446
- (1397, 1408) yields 1.486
